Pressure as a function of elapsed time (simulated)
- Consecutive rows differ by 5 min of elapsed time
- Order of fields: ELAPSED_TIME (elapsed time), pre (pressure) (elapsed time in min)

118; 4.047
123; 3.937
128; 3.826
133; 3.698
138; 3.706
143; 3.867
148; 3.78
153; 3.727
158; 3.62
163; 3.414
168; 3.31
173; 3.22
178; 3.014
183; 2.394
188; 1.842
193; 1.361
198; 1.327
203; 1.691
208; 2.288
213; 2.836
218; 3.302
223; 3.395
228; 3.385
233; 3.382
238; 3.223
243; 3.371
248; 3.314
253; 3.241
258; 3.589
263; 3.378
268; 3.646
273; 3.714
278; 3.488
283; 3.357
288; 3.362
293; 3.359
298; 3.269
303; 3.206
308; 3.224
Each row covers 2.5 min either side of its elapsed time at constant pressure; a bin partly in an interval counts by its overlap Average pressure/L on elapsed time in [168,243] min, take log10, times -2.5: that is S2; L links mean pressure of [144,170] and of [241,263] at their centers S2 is 0.29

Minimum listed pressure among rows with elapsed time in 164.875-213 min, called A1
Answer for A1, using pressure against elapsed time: 1.327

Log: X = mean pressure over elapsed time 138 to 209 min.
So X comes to 2.82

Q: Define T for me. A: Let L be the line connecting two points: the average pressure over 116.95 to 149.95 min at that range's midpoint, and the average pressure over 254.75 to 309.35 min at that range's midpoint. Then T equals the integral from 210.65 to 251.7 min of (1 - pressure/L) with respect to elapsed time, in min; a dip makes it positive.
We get 3.2 min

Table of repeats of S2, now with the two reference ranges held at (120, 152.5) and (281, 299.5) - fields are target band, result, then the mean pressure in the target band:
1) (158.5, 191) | 0.27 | 2.89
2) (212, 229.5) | 0.09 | 3.25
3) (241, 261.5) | 0.02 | 3.38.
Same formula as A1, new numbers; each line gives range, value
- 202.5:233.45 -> 1.691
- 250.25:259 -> 3.241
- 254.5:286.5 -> 3.357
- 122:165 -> 3.414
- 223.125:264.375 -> 3.223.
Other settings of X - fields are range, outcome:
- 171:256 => 2.74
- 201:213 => 2.18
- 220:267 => 3.37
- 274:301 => 3.38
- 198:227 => 2.62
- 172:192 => 2.48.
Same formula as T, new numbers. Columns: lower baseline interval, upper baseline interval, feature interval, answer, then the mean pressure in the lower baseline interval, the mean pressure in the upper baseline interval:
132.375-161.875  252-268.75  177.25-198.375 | 9.7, 3.72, 3.46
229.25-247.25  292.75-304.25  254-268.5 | -0.8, 3.33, 3.27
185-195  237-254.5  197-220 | -0.9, 1.65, 3.3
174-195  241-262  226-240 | -1.2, 2.25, 3.38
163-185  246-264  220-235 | -0.5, 3.05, 3.38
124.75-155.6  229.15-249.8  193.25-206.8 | 7.5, 3.77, 3.33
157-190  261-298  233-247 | -0.2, 2.96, 3.46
